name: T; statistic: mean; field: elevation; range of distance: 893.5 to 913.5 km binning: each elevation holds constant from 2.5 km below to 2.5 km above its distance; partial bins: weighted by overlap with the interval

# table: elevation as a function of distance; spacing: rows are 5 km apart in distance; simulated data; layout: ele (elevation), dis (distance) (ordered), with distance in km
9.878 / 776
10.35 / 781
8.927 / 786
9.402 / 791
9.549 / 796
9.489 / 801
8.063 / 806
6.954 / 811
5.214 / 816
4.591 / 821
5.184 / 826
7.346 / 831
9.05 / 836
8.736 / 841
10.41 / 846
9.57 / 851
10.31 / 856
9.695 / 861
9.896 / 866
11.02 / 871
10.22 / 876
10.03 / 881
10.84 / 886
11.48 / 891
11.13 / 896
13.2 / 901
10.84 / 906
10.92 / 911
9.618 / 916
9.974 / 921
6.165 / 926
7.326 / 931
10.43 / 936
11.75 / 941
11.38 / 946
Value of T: 11.5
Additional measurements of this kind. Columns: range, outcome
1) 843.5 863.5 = 10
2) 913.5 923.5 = 9.8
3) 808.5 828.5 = 5.49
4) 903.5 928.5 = 9.5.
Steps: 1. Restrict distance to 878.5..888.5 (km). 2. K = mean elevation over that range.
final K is 10.4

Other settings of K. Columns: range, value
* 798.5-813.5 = 8.17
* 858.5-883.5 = 10.2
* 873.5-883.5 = 10.1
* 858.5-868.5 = 9.8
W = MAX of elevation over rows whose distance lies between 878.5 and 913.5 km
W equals 13.2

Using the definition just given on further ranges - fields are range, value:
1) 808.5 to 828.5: 6.954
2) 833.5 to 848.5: 10.41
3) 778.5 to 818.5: 10.35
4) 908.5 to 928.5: 10.92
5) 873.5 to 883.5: 10.22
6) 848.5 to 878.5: 11.02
